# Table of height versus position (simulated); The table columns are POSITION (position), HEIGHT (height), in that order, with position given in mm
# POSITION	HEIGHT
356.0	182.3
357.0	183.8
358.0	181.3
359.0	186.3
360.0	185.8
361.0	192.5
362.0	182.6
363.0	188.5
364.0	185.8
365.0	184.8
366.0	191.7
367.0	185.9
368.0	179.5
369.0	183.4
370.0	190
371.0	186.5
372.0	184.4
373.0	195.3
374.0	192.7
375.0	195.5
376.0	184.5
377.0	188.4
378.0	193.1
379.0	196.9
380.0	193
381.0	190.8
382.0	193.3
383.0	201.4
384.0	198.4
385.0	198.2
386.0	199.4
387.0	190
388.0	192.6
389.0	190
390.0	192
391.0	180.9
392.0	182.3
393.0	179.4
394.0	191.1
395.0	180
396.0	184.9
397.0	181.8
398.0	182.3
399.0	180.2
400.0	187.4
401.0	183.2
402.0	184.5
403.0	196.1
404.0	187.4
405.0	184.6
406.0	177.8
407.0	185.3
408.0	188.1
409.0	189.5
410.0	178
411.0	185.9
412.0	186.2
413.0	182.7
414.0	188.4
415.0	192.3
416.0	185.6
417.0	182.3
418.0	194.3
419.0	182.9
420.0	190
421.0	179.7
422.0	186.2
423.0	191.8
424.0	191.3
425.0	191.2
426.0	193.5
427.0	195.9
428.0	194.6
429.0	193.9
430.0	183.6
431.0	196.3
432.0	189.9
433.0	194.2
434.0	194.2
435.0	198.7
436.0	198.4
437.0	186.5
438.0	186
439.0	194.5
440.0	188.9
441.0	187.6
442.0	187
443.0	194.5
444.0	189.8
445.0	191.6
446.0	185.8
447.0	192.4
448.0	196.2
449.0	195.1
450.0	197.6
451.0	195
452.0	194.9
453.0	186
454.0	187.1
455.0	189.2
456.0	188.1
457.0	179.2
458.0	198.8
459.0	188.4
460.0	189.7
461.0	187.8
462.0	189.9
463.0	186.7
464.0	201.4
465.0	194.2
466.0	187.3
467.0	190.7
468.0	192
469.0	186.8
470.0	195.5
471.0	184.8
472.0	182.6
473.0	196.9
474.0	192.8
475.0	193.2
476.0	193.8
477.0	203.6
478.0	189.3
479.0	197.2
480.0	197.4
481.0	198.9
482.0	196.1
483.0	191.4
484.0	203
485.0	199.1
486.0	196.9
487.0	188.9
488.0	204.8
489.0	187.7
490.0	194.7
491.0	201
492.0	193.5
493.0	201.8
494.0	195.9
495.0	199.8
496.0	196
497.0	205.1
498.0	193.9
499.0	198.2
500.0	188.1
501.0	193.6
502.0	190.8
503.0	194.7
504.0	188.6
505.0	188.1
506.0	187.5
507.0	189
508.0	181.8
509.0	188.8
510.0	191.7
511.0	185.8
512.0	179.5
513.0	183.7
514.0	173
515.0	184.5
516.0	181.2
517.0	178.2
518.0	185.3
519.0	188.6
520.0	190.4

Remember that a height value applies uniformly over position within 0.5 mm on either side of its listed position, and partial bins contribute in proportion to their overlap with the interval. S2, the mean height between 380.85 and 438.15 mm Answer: 189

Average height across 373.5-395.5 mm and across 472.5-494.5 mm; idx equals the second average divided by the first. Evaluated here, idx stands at 1.03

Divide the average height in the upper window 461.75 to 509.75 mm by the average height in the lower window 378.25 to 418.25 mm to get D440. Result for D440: 1.03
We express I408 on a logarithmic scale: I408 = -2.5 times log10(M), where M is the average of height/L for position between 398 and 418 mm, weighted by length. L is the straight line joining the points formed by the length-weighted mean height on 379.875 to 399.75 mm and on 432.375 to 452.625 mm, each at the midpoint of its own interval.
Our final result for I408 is 0.03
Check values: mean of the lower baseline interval 189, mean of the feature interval 186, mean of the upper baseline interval 192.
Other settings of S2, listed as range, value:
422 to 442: 192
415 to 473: 191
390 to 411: 184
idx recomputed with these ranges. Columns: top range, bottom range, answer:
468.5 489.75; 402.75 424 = 1.04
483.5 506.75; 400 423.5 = 1.05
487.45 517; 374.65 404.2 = 1.01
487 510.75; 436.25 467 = 1.02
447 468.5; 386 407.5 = 1.03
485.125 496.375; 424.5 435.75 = 1.02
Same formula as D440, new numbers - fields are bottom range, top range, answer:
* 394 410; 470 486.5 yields 1.05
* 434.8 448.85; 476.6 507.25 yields 1.02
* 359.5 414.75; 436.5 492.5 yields 1.02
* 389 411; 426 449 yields 1.04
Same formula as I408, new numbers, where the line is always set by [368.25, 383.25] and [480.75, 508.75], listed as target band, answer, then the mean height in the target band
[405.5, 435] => 0.02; 189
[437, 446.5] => 0.02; 189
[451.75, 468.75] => 0.02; 190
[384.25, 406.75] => 0.03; 187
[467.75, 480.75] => 0.01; 193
